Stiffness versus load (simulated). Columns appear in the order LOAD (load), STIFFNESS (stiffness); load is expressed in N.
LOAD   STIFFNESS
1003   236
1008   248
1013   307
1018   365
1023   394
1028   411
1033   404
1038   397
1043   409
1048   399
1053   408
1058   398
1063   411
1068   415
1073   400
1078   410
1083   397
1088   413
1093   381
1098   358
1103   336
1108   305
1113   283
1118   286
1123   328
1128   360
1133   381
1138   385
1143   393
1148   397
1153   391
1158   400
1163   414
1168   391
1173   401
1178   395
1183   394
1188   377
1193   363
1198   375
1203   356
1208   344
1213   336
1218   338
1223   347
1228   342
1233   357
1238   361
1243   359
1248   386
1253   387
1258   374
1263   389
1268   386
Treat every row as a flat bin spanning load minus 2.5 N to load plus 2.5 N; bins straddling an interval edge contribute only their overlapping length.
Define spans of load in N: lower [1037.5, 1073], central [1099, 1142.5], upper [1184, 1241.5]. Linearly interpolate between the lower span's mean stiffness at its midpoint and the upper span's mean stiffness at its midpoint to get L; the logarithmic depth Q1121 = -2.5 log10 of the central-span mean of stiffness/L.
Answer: 0.14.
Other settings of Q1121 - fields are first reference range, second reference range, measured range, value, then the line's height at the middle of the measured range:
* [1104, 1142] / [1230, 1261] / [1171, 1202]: -0.09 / 353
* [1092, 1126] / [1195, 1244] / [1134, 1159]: -0.18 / 333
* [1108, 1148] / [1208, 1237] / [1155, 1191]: -0.15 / 345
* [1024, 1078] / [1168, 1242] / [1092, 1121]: 0.21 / 390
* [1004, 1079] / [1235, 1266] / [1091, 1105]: 0.06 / 380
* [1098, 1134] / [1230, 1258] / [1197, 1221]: 0.03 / 358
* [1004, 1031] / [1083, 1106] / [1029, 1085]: -0.14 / 357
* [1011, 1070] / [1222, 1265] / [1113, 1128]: 0.22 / 383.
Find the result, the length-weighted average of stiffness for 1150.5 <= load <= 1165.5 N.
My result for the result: 402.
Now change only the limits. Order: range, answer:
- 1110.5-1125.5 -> 299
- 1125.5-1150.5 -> 383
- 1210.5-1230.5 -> 341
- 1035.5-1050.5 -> 402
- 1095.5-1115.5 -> 320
